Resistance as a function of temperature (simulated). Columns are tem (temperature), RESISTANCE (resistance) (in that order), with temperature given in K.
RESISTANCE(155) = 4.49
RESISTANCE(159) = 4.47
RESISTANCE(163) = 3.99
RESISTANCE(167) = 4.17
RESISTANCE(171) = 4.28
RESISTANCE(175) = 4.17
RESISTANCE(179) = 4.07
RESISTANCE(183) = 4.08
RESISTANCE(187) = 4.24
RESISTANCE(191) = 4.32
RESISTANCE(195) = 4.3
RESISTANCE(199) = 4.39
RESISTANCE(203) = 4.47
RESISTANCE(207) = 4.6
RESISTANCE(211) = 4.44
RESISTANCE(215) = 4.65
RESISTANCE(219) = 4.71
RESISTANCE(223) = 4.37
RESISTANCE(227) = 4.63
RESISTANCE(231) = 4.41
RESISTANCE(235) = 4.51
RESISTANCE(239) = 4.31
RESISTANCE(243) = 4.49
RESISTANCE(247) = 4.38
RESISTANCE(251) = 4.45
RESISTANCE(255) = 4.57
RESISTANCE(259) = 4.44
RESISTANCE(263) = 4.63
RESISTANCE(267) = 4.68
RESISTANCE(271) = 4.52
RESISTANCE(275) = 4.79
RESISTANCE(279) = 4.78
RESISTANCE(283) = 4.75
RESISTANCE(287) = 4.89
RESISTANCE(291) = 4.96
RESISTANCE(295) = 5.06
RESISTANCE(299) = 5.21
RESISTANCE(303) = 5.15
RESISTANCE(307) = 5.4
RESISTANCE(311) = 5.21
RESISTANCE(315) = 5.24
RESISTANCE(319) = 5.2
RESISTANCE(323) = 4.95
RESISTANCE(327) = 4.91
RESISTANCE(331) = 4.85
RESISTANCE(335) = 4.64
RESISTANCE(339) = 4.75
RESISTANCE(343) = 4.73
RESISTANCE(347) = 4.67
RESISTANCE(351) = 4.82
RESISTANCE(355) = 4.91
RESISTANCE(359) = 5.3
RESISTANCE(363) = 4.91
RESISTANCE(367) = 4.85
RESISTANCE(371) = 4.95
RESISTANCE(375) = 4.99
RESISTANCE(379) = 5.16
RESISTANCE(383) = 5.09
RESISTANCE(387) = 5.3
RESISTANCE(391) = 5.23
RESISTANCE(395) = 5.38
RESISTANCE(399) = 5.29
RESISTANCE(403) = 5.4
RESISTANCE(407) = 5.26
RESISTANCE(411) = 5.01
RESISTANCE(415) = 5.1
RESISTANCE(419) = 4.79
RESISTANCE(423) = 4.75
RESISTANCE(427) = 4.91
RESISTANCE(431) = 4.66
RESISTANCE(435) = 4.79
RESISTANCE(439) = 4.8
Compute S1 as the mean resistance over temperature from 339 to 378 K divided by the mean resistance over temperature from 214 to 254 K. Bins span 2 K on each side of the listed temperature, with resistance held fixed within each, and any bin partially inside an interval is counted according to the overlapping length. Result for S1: 1.1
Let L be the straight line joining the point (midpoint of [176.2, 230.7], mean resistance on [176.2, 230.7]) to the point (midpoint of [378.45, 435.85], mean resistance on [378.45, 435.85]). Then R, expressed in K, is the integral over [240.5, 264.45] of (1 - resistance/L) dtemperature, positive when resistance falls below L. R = 0.41 K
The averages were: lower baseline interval 4.4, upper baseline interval 5.08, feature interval 4.49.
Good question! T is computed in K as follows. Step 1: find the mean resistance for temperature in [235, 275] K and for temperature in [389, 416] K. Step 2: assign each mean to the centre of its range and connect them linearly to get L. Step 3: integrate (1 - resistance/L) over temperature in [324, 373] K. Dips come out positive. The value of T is 1.14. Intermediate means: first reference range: 4.51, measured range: 4.86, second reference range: 5.24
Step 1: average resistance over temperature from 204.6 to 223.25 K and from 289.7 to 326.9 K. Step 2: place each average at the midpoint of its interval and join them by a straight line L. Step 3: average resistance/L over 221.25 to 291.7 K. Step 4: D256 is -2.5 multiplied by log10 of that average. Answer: 0.057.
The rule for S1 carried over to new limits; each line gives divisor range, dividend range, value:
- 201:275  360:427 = 1.13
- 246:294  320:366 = 1.04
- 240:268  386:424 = 1.14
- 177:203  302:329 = 1.21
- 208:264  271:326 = 1.12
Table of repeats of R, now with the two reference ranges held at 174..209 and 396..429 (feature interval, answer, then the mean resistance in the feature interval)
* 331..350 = 0.4 K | 4.72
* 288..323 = -3.4 K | 5.16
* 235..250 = 0.2 K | 4.41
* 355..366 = -0.4 K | 5.05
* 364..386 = -0.3 K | 5.02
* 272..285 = -0.4 K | 4.75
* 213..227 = -0.6 K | 4.58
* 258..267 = -0.1 K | 4.58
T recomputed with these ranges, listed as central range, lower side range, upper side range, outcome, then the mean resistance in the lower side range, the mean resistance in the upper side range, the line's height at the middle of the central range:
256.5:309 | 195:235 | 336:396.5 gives -1.5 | 4.51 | 4.99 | 4.73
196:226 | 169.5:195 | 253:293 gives -1.1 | 4.2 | 4.7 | 4.36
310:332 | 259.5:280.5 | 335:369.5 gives -1.3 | 4.66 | 4.86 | 4.78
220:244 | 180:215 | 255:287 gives 0.2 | 4.36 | 4.67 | 4.51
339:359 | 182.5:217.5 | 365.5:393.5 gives 0.6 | 4.41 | 5.09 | 4.97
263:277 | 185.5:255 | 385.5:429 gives -0.1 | 4.46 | 5.13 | 4.63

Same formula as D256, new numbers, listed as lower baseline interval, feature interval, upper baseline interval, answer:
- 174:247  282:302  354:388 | -0.06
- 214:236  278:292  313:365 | -0.02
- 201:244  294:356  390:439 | -0.04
